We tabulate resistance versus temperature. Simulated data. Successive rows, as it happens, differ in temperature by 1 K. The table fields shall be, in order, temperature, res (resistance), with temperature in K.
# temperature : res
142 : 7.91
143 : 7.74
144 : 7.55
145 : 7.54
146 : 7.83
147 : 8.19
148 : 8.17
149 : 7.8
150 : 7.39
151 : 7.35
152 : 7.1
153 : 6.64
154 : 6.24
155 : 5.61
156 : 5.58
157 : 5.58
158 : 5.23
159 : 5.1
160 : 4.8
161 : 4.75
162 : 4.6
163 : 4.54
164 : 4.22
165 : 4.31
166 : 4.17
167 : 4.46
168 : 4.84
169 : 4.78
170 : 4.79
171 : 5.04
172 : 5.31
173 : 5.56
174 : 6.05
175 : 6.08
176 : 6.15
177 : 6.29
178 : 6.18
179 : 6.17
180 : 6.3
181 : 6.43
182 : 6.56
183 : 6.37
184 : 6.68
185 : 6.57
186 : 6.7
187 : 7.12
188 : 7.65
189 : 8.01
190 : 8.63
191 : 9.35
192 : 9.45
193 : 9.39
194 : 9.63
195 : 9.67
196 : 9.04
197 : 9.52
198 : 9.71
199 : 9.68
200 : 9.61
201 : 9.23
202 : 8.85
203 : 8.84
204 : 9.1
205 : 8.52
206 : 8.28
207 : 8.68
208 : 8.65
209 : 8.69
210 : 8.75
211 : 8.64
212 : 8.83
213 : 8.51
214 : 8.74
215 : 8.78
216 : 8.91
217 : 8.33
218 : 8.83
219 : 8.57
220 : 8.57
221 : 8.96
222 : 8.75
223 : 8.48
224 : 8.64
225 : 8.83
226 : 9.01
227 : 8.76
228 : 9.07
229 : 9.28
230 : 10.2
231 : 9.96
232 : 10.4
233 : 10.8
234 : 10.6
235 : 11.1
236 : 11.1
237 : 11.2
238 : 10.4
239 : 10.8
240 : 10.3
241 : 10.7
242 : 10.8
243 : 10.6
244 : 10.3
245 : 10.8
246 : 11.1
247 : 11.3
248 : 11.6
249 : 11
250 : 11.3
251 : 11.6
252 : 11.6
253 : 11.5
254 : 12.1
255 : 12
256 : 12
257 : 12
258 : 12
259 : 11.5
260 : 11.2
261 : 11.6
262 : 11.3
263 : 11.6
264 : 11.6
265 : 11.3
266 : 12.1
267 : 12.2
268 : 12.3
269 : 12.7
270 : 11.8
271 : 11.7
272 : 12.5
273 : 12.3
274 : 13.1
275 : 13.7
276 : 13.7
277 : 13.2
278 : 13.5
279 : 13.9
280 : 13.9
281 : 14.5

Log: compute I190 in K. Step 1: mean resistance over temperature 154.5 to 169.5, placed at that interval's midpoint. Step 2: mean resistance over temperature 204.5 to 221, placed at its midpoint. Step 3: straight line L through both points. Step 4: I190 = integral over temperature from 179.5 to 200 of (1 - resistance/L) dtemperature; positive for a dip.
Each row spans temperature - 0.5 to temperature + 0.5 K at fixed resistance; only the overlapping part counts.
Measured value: -3.5 K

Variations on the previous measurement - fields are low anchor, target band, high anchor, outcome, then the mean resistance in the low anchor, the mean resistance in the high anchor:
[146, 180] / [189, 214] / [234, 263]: -2.5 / 5.77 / 11.2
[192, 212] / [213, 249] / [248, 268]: 2.1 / 9.08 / 11.7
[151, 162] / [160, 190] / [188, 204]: 6.5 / 5.69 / 9.19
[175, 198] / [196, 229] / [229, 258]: 1.0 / 7.64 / 11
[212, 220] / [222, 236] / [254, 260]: 0.1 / 8.67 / 11.9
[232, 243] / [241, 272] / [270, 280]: 0.9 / 10.8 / 13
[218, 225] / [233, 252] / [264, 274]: -1.4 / 8.69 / 12.1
